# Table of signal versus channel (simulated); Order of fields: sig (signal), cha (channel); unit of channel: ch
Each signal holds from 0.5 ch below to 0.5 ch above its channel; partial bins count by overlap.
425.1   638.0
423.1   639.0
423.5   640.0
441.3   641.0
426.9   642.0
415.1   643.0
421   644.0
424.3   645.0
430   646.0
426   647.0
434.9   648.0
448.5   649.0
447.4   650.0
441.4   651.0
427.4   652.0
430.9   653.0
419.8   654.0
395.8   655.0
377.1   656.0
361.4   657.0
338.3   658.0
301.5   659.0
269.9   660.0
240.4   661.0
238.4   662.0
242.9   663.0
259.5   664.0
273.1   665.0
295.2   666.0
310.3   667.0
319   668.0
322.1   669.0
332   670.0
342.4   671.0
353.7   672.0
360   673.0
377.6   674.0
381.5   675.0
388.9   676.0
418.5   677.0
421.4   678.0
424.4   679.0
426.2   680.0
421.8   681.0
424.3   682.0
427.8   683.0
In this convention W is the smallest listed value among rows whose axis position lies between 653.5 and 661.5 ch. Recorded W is 240.4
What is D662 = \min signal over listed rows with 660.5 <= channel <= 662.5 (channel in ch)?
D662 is 238.4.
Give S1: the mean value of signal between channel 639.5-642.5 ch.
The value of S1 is 431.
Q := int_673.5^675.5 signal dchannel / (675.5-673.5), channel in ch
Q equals 380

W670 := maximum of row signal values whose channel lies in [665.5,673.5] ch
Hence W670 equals 360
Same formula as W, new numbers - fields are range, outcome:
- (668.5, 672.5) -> 322.1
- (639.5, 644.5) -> 415.1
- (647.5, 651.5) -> 434.9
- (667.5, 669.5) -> 319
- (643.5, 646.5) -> 421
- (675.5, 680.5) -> 388.9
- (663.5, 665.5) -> 259.5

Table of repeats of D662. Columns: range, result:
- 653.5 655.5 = 395.8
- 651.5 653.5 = 427.4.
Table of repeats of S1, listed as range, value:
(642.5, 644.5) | 418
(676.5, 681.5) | 422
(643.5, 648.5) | 427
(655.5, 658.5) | 359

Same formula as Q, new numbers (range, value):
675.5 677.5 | 404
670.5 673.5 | 352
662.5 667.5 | 276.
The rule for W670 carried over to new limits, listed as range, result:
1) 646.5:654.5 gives 448.5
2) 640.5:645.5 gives 441.3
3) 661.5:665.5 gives 273.1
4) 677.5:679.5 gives 424.4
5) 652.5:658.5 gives 430.9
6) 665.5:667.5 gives 310.3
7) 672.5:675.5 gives 381.5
